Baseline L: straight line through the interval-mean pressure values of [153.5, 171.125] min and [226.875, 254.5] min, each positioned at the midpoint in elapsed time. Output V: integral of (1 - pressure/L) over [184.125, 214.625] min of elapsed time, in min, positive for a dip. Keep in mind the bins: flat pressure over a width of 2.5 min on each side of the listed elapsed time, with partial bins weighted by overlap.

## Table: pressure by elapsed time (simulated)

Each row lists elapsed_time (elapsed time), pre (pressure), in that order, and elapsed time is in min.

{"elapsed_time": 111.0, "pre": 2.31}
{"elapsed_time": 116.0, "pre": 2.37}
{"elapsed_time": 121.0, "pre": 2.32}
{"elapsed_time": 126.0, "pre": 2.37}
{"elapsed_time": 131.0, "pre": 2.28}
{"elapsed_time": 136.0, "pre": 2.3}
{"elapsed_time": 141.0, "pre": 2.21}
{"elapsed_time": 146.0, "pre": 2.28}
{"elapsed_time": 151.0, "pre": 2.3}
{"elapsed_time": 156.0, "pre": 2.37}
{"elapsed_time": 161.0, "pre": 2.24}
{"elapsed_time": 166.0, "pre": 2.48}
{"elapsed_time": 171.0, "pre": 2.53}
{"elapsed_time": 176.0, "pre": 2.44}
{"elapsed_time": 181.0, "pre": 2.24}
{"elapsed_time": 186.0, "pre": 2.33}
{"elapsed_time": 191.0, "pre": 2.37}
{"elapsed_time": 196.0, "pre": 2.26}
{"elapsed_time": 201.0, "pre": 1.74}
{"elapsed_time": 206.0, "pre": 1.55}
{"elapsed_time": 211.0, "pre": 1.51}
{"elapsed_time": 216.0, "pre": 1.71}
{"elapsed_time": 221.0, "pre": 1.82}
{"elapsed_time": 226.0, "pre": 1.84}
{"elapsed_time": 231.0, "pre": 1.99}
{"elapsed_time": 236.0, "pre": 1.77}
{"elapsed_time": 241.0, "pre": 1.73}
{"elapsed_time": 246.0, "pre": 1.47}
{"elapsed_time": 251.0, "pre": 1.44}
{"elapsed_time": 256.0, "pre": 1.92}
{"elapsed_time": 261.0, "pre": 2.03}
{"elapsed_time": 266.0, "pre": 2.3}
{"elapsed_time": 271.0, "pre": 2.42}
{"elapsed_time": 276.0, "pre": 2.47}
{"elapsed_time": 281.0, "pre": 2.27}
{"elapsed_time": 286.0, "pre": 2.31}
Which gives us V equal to 1.9 min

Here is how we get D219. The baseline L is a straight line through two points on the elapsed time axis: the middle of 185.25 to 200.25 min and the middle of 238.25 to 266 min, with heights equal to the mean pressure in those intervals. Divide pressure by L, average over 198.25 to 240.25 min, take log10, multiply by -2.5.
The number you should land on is 0.16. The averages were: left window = 2.25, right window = 1.77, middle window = 1.74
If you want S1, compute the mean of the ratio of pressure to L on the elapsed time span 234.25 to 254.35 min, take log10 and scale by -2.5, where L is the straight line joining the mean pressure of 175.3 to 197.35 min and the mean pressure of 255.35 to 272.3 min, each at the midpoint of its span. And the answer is 0.35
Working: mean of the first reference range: 2.32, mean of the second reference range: 2.18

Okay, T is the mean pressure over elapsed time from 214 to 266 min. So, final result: 1.8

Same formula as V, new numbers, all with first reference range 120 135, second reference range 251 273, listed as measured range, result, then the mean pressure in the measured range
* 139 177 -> -1.50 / 2.35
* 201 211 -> 2.72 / 1.59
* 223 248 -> 4.24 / 1.77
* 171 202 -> -0.86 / 2.28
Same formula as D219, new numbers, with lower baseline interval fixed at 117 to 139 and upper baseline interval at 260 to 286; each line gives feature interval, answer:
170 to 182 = -0.04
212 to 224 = 0.31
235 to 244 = 0.32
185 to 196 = -0.01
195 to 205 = 0.22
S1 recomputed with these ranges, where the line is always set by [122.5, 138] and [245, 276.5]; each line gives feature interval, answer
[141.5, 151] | 0.00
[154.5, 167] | -0.05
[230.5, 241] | 0.13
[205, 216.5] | 0.32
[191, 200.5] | -0.01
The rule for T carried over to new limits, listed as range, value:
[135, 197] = 2.34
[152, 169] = 2.36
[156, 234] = 2.08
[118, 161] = 2.3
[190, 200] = 2.22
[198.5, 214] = 1.6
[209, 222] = 1.67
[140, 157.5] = 2.29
